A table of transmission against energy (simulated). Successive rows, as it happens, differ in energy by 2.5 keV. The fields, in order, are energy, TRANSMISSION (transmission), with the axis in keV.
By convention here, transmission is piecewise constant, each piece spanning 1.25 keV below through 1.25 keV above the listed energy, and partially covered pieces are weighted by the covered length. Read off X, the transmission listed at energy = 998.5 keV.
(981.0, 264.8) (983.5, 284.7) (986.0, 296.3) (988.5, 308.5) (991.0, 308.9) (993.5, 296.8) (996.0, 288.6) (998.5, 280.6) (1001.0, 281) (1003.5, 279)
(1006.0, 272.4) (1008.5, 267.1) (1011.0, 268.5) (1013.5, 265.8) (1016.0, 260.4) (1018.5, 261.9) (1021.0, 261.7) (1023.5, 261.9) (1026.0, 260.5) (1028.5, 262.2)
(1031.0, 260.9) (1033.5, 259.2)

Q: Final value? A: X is 280.6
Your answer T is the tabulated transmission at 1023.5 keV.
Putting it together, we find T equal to 261.9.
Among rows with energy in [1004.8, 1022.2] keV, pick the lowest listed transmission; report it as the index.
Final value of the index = 260.4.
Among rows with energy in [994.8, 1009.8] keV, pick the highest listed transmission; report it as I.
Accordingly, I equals 288.6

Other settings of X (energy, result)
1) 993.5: 296.8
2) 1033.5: 259.2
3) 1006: 272.4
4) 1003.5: 279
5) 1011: 268.5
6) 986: 296.3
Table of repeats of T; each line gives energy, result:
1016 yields 260.4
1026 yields 260.5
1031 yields 260.9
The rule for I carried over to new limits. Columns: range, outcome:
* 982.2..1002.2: 308.9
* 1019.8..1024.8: 261.9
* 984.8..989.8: 308.5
